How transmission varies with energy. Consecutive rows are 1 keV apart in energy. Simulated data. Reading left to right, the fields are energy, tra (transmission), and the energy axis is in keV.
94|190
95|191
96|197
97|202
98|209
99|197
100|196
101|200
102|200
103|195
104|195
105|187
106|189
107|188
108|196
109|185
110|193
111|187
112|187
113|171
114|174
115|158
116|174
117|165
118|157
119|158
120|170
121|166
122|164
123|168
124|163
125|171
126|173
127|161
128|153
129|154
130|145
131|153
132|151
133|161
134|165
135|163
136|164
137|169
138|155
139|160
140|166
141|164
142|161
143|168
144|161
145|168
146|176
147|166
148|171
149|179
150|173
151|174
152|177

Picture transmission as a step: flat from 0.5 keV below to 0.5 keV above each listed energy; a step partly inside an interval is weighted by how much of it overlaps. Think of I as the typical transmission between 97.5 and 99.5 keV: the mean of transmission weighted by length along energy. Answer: 203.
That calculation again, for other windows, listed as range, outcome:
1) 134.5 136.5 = 164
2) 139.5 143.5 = 165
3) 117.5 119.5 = 158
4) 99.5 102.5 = 199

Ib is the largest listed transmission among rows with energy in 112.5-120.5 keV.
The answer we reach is 174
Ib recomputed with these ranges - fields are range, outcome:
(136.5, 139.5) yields 169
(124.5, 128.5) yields 173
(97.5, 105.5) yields 209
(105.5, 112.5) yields 196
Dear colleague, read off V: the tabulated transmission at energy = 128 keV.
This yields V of 153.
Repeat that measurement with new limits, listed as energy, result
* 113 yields 171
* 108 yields 196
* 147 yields 166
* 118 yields 157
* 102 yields 200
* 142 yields 161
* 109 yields 185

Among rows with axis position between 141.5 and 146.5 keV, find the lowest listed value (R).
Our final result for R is 161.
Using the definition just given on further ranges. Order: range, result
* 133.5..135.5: 163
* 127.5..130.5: 145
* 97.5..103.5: 195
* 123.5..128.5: 153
